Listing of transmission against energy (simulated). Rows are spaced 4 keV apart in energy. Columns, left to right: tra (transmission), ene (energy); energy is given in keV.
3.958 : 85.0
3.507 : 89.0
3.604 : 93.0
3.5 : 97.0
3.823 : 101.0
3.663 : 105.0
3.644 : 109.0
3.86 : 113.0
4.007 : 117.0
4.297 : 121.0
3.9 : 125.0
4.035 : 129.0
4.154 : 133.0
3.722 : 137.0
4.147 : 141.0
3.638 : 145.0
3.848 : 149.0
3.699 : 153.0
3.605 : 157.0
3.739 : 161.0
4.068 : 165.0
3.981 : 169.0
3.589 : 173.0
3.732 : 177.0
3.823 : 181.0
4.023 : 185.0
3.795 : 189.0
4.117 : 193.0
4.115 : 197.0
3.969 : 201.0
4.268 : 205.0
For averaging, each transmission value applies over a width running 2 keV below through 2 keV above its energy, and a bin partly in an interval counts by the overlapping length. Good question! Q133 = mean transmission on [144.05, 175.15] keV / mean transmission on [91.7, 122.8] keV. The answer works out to 0.99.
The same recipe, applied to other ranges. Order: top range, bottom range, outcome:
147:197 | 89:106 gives 1.06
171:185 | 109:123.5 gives 0.94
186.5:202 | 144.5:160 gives 1.08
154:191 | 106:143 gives 0.96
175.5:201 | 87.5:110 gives 1.09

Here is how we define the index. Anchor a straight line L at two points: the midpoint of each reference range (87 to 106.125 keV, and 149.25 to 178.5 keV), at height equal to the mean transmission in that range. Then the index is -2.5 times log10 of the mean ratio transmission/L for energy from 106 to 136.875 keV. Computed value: -0.08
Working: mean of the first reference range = 3.62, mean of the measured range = 3.96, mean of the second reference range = 3.78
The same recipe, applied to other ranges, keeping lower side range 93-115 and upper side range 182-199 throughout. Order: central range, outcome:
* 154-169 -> 0.02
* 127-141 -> -0.06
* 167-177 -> 0.05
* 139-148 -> -0.02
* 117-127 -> -0.09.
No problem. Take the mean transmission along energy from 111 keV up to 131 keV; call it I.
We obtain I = 4.02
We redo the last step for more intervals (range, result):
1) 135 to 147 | 3.84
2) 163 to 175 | 3.88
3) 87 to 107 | 3.62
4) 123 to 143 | 3.99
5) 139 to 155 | 3.83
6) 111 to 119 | 3.93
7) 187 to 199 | 4.01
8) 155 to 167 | 3.8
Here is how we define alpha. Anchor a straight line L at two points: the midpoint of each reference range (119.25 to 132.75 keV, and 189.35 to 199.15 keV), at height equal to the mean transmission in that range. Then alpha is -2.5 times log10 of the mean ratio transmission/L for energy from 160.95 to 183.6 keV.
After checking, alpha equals 0.06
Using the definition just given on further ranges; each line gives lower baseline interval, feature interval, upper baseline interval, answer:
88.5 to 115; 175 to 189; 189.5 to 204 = 0.04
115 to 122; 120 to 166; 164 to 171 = 0.05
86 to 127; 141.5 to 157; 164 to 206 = 0.03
